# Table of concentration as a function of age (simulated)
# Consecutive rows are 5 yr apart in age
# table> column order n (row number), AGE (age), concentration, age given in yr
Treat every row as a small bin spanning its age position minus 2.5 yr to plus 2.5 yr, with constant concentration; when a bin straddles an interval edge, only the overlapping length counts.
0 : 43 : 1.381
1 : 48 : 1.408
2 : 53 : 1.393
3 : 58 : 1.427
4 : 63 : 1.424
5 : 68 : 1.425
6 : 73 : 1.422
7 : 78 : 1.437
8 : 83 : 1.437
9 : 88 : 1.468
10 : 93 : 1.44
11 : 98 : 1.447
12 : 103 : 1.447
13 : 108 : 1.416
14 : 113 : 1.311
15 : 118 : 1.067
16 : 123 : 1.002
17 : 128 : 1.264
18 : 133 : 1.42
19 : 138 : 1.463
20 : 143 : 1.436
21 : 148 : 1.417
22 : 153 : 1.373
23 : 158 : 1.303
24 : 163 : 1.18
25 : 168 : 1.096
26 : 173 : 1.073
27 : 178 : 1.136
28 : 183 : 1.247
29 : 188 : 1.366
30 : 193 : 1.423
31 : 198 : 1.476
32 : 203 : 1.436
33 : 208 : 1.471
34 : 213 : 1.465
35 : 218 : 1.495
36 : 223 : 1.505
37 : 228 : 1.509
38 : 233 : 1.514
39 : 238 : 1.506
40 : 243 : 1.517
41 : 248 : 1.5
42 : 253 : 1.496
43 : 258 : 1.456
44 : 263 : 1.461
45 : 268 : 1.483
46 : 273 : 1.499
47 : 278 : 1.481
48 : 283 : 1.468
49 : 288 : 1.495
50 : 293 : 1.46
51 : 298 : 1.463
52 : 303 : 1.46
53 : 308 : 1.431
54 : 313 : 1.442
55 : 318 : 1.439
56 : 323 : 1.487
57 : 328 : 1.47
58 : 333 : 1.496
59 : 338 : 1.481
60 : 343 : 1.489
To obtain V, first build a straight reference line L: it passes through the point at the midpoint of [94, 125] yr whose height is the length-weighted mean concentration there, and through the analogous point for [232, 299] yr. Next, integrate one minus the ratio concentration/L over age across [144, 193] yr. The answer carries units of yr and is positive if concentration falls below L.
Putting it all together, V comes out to 3.8 yr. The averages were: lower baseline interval 1.29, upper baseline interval 1.49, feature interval 1.26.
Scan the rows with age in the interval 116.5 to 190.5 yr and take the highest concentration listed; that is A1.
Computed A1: 1.463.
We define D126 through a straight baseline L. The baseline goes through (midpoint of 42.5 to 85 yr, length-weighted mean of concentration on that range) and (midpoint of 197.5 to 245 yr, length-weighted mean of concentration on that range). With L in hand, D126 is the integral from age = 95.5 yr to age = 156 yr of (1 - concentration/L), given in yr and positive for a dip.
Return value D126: 4.5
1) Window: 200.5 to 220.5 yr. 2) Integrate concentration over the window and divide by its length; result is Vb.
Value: 1.47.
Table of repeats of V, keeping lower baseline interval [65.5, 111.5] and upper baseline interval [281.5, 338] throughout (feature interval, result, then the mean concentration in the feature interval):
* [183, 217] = 0.53 yr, 1.43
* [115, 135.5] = 3.54 yr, 1.19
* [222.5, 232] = -0.36 yr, 1.51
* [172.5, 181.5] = 1.99 yr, 1.13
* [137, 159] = 0.65 yr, 1.4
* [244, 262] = -0.34 yr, 1.48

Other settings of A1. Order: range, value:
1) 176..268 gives 1.517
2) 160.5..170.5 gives 1.18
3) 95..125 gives 1.447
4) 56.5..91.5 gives 1.468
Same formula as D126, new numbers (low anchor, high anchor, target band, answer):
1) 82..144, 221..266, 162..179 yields 3.61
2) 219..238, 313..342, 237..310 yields 0.67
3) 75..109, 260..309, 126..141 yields 0.63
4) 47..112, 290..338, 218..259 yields -1.43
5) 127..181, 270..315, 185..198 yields -0.66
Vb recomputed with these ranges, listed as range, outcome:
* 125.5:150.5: 1.4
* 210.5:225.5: 1.49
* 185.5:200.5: 1.42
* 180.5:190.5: 1.31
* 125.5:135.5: 1.34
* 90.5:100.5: 1.44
